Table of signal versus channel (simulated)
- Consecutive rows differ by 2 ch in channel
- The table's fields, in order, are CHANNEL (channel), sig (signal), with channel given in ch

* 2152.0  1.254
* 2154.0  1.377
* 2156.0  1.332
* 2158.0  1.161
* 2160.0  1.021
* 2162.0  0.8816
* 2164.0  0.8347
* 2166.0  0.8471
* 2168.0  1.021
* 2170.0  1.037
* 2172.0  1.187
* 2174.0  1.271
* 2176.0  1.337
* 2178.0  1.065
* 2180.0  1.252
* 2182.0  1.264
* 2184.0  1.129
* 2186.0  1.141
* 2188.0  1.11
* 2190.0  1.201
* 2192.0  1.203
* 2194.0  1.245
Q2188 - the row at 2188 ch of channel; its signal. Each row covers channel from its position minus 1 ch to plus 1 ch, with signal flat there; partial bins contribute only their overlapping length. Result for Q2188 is 1.11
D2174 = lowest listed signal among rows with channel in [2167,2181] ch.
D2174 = 1.021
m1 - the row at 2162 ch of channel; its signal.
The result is 0.8816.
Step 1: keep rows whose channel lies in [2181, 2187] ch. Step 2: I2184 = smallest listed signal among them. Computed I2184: 1.129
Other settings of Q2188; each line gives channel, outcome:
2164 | 0.8347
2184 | 1.129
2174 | 1.271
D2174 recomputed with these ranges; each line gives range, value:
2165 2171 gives 0.8471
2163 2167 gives 0.8347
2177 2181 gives 1.065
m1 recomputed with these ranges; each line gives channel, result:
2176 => 1.337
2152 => 1.254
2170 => 1.037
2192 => 1.203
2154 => 1.377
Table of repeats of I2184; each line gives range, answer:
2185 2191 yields 1.11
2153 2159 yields 1.161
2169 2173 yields 1.037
